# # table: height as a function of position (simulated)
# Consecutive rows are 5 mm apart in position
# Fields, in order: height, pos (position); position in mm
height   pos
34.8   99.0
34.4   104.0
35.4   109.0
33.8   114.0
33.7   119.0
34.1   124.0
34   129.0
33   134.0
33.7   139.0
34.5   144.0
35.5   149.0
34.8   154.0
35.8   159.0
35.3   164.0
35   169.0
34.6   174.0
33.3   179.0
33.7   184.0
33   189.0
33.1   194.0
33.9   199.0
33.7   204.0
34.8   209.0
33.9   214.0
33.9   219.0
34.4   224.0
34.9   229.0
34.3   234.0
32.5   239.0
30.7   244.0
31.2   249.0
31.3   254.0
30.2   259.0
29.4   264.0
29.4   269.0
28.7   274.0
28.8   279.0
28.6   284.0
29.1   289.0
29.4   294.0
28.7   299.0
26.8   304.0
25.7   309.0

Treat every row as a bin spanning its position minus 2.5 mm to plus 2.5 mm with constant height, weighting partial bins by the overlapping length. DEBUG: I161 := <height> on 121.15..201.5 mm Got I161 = 34.2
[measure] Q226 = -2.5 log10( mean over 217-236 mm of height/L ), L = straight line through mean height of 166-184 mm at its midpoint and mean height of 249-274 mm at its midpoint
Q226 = -0.09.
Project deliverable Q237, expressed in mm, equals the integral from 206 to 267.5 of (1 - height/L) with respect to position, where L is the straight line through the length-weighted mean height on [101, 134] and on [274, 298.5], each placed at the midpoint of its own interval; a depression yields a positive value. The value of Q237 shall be -4.2 mm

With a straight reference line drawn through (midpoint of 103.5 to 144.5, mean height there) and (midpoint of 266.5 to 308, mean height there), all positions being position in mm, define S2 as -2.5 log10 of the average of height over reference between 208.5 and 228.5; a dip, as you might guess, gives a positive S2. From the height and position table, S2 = -0.11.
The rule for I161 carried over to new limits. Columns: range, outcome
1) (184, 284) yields 32.2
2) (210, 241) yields 34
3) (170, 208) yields 33.7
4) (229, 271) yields 31.4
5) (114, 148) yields 33.9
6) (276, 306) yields 28.6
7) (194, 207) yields 33.7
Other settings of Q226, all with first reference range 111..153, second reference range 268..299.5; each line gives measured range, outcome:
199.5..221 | -0.09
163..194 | -0.05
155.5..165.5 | -0.08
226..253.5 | -0.08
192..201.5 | -0.05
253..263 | -0.02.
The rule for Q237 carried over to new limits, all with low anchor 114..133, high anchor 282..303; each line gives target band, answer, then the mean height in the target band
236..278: -0.8 mm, 30.4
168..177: -0.6 mm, 34.7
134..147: -0.2 mm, 33.9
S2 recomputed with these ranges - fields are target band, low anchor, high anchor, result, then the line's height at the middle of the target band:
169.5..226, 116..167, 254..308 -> -0.06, 32.2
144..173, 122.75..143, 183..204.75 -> -0.05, 33.6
